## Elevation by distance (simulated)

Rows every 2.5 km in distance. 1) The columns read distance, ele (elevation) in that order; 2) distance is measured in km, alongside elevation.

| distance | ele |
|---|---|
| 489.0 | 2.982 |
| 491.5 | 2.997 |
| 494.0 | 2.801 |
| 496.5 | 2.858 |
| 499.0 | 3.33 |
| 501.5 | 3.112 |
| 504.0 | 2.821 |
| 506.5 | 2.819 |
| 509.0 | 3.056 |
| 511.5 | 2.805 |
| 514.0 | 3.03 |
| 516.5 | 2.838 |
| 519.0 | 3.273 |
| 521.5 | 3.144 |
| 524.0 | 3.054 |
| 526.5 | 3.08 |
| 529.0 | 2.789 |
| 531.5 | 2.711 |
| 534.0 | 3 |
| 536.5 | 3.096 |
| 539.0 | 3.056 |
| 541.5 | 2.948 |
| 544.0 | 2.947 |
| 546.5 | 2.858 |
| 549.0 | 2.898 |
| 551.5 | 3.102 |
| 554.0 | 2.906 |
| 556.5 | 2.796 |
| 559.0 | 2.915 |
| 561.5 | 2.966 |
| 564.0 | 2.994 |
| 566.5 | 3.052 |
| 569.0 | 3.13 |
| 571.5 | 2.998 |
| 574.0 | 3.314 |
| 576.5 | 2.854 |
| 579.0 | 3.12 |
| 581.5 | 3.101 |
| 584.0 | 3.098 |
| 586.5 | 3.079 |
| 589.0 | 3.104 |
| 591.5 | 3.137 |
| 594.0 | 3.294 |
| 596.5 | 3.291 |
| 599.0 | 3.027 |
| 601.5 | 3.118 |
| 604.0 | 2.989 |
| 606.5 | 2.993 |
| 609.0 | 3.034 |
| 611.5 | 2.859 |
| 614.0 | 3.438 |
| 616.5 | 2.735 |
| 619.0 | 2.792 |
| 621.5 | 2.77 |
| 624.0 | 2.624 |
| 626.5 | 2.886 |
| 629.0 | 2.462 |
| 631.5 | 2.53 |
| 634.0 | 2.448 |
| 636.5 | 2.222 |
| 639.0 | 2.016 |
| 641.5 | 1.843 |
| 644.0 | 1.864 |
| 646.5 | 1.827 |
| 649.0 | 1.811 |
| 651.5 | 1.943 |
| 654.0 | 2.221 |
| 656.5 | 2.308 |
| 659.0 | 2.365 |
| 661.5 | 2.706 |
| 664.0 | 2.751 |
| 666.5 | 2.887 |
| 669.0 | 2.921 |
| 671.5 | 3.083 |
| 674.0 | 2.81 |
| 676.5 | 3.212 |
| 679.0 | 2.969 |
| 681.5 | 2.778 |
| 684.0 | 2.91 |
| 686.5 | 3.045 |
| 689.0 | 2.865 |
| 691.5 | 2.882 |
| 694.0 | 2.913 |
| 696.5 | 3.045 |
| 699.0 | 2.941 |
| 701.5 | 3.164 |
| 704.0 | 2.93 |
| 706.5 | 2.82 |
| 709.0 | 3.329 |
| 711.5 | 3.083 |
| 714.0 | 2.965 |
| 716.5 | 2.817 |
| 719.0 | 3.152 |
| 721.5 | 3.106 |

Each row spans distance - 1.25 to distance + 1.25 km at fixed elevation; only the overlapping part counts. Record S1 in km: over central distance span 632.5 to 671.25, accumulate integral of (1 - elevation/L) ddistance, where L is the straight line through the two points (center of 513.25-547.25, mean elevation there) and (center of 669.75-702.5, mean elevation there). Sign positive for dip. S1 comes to 8.79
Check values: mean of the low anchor 2.99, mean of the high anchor 2.97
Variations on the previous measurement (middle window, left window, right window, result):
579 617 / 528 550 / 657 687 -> -2.66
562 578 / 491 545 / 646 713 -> -0.77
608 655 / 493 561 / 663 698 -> 8.12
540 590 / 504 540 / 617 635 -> -2.97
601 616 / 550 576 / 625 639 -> -2.27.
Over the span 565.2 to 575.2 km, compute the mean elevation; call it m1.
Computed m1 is 3.12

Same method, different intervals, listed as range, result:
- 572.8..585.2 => 3.1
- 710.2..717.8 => 2.96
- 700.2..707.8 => 2.97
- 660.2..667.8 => 2.78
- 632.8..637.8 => 2.33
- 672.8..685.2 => 2.94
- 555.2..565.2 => 2.92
